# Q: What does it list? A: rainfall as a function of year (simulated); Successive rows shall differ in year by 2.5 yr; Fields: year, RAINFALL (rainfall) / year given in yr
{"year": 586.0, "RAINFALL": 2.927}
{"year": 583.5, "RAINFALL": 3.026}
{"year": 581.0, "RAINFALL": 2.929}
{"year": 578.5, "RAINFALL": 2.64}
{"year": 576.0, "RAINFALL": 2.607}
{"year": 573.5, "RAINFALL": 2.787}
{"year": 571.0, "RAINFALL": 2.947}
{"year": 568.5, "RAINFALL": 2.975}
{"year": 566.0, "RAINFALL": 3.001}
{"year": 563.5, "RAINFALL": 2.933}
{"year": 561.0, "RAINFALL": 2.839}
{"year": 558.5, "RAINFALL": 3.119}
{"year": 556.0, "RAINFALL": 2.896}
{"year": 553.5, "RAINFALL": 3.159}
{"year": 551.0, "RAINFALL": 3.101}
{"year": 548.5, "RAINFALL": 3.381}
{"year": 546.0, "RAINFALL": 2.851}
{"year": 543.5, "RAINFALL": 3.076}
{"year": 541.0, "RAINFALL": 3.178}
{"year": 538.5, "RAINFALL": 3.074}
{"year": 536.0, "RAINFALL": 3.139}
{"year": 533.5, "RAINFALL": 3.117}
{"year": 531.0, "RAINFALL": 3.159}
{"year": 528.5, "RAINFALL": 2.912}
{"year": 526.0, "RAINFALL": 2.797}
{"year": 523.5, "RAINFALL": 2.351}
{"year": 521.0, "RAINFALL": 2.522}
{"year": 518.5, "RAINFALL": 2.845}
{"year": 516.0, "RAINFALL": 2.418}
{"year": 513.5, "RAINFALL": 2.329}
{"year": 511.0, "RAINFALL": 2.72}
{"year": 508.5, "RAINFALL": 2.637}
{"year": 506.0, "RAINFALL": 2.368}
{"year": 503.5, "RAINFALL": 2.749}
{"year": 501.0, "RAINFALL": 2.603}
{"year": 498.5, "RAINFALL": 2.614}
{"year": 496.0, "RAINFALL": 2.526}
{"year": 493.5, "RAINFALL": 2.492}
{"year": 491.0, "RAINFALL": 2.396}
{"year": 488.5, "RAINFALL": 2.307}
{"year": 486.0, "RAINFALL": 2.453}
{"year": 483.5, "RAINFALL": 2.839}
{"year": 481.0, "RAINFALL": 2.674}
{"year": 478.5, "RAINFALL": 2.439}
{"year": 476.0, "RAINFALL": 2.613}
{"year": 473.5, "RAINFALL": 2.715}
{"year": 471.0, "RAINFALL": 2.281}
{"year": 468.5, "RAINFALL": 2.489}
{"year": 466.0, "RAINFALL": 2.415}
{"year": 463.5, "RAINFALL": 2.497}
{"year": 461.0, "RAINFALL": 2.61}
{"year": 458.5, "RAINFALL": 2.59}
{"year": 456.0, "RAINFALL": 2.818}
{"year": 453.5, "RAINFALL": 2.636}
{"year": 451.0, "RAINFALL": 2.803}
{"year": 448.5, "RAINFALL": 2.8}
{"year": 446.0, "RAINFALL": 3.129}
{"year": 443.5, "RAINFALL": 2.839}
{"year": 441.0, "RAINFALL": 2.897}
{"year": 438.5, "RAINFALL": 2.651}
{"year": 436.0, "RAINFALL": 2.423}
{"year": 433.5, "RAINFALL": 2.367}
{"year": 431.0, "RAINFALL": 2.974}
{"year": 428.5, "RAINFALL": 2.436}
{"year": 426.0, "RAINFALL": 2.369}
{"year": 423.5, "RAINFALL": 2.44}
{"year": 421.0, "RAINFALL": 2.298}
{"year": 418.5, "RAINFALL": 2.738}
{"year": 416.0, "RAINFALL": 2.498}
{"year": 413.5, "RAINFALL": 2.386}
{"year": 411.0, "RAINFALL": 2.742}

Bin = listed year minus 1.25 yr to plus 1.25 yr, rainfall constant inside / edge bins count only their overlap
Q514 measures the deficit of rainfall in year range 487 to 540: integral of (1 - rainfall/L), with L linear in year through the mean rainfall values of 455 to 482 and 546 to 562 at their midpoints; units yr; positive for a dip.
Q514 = 2.9 yr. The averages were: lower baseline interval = 2.55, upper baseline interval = 3.07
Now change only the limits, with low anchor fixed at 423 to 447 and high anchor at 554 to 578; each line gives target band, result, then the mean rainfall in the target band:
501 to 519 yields 1.4 yr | 2.57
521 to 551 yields -1.5 yr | 2.99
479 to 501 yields 1.8 yr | 2.54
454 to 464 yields 0.2 yr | 2.64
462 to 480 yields 1.5 yr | 2.5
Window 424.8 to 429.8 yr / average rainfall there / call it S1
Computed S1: 2.41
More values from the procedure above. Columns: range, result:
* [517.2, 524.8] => 2.57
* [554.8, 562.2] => 2.95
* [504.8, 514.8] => 2.51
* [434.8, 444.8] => 2.71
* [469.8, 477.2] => 2.54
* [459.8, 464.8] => 2.55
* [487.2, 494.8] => 2.4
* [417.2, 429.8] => 2.46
